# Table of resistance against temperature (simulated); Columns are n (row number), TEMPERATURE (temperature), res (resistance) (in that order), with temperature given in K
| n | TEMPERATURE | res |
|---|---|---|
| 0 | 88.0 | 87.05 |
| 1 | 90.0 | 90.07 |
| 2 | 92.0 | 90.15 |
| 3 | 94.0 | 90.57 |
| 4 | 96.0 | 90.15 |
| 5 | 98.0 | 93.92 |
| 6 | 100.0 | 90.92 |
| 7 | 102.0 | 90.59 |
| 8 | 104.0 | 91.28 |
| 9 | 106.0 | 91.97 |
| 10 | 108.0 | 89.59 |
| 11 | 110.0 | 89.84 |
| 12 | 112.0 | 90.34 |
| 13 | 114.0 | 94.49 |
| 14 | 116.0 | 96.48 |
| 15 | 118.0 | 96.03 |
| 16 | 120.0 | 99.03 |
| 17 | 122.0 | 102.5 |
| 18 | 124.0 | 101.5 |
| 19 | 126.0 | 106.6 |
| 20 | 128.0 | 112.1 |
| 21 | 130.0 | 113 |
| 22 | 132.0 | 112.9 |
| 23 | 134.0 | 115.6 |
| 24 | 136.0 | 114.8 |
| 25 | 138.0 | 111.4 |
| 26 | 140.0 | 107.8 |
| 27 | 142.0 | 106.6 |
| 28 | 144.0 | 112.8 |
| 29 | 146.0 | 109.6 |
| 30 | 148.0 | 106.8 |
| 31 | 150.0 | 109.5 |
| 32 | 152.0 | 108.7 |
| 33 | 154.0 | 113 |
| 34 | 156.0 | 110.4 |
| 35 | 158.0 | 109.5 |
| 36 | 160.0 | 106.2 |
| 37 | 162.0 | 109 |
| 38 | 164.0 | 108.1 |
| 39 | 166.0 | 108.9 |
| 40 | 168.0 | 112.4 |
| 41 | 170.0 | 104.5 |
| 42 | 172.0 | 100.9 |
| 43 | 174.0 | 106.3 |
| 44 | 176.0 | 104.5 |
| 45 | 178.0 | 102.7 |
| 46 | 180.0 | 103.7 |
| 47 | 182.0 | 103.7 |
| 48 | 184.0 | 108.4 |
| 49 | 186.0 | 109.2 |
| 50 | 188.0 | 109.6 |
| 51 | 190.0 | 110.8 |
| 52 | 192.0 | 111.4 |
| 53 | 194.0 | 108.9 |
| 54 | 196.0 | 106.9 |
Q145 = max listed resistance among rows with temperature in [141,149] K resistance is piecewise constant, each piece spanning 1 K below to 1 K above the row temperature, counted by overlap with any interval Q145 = 112.8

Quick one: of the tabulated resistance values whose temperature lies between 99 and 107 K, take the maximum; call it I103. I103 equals 91.97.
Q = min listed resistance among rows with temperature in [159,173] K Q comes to 100.9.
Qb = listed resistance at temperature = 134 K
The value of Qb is 115.6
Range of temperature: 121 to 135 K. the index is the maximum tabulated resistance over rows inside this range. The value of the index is 115.6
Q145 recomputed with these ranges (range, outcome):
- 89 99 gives 93.92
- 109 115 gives 94.49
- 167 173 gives 112.4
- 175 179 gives 104.5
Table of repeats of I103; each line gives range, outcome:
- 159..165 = 109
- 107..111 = 89.84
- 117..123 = 102.5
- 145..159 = 113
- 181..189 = 109.6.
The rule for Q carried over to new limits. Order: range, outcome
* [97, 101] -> 90.92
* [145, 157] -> 106.8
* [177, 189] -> 102.7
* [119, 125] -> 99.03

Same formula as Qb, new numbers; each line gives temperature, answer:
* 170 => 104.5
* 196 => 106.9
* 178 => 102.7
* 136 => 114.8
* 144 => 112.8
